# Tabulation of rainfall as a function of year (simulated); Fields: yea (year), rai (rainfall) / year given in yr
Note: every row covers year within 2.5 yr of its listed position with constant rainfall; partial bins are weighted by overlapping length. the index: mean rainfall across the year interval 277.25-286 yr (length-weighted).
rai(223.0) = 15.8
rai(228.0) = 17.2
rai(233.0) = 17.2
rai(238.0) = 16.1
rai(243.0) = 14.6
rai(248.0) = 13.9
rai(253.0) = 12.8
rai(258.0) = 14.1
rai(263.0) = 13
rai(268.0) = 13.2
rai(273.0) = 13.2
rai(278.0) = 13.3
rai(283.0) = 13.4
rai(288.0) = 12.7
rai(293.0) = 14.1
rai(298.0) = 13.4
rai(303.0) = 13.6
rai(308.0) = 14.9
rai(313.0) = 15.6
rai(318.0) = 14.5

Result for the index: 13.3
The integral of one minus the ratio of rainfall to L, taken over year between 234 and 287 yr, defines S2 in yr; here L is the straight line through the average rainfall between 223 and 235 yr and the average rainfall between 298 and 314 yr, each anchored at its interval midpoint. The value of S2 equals 6.91 yr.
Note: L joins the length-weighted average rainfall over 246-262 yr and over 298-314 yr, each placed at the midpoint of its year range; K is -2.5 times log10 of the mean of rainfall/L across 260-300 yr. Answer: 0.05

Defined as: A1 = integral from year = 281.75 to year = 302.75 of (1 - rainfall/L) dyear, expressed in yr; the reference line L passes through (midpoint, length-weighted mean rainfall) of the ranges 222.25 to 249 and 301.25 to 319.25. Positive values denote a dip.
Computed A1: 2.2 yr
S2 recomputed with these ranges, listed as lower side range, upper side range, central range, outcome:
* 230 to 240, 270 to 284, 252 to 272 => 1.6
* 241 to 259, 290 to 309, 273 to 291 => 0.9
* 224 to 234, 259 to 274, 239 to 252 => 0.9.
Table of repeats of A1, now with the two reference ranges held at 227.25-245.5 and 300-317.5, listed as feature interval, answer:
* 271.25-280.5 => 1.3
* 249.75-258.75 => 1.4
